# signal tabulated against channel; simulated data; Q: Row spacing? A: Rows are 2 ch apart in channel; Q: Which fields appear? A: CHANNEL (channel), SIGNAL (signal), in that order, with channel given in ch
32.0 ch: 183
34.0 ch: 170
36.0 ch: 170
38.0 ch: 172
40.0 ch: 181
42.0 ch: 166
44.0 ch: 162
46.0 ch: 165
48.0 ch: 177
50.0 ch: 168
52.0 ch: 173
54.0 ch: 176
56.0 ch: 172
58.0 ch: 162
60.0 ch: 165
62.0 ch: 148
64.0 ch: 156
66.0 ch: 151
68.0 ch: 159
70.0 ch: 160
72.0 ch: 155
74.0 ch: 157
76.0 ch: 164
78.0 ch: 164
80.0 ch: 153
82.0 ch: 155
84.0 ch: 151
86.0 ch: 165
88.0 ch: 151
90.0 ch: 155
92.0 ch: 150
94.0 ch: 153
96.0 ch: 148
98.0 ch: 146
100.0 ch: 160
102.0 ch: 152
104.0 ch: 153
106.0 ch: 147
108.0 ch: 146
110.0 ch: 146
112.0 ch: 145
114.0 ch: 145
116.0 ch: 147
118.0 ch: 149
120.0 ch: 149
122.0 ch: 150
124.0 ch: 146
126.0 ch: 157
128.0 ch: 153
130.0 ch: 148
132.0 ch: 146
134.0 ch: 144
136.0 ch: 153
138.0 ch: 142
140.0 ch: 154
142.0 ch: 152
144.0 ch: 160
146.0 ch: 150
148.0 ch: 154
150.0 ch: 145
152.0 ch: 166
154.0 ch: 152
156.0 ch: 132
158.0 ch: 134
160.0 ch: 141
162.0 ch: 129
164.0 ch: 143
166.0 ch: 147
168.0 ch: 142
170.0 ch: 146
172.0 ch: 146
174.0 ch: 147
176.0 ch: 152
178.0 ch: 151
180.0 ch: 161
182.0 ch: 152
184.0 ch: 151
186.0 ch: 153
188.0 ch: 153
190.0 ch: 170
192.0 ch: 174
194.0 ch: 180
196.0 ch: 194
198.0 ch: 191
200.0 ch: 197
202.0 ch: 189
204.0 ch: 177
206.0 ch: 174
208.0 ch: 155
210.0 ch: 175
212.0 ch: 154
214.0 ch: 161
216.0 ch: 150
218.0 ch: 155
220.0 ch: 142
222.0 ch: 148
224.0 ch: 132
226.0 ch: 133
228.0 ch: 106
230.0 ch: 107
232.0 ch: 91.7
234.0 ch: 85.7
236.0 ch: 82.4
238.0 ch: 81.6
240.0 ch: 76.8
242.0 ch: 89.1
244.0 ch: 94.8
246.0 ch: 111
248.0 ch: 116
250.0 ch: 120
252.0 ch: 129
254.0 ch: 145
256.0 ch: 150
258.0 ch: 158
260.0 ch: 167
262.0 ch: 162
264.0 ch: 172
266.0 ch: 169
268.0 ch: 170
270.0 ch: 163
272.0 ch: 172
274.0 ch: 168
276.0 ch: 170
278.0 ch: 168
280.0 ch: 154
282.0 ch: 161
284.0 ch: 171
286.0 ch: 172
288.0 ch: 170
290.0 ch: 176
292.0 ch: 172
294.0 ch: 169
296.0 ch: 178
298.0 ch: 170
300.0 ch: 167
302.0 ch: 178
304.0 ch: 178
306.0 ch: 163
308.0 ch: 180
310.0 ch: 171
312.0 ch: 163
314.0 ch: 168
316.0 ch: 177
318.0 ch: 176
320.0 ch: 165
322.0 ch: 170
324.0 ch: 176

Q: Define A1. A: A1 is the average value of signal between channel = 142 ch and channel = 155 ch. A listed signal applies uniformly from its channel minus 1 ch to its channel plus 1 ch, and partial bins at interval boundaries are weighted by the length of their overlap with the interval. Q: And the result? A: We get 154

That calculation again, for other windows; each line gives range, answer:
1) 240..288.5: 149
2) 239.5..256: 114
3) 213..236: 126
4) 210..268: 130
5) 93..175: 148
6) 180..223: 166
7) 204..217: 163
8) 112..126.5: 148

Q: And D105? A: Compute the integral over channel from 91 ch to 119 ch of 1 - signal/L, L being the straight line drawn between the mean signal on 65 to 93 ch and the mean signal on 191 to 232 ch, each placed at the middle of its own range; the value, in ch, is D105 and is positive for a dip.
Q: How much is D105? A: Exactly 1.4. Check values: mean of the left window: 156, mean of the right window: 158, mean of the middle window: 149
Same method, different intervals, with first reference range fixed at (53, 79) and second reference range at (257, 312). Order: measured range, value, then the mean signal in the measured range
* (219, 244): 9.2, 106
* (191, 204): -1.6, 187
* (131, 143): 1.1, 148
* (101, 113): 1.0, 148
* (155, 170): 2.3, 139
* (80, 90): 0.4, 155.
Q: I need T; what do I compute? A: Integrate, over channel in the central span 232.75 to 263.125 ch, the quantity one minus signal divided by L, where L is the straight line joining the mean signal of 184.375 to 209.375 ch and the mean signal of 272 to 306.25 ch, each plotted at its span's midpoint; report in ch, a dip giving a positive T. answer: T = 9.6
